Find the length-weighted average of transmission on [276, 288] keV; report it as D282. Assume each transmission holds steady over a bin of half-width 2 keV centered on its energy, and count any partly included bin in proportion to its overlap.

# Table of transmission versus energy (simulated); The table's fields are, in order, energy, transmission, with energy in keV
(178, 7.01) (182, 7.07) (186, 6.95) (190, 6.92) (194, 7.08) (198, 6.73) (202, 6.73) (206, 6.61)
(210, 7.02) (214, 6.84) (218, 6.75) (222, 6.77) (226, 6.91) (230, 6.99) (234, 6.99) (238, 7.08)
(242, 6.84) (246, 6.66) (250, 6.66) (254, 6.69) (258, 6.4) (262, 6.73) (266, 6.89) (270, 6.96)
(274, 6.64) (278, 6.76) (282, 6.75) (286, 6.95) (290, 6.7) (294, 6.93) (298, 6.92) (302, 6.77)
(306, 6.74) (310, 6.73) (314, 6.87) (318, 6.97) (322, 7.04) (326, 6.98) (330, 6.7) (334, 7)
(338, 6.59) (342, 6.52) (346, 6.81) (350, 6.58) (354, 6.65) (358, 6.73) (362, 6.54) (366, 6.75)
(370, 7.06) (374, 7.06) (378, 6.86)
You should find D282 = 6.82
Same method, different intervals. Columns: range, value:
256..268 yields 6.67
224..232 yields 6.95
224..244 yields 6.96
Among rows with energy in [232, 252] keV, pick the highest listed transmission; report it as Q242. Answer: 7.08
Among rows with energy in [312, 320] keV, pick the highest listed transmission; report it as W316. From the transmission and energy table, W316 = 6.97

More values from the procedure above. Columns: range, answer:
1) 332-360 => 7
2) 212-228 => 6.91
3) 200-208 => 6.73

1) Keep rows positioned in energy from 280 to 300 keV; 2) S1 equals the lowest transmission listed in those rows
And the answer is 6.7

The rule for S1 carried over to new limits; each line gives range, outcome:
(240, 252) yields 6.66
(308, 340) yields 6.59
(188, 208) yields 6.61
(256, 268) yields 6.4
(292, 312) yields 6.73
